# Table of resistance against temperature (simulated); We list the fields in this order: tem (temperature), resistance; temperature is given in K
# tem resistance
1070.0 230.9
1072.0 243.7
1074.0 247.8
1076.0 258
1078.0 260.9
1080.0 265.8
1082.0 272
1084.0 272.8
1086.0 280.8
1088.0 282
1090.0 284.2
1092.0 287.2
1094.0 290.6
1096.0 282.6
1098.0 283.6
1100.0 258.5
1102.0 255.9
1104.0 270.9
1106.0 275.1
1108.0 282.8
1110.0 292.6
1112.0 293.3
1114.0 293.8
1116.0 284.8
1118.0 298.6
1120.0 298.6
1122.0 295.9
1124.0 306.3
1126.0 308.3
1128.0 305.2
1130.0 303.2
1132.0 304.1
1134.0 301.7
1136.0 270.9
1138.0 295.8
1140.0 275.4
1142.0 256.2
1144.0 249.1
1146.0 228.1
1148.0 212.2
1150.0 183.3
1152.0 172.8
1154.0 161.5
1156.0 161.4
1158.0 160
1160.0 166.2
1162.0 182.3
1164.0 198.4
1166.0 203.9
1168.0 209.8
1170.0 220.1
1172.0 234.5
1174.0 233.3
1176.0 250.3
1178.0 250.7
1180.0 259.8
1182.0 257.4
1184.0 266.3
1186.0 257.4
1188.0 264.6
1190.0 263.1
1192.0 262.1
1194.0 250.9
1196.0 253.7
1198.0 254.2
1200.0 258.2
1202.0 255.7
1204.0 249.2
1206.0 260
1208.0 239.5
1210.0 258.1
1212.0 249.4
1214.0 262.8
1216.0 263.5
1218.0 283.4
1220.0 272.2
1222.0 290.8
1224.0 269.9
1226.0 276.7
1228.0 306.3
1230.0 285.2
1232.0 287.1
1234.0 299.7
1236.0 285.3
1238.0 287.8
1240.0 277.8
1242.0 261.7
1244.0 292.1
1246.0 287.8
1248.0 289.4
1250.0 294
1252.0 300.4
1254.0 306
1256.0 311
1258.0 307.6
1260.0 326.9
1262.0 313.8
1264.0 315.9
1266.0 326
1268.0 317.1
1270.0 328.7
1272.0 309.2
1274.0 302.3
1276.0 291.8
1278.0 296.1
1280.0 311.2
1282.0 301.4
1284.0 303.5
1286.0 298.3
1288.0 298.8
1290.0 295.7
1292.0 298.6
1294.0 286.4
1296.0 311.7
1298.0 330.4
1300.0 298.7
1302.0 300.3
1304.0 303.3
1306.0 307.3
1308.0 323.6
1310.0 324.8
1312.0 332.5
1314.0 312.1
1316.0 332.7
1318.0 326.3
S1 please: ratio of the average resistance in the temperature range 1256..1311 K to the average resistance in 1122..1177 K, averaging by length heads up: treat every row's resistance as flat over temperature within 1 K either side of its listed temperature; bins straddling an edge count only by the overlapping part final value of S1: 1.3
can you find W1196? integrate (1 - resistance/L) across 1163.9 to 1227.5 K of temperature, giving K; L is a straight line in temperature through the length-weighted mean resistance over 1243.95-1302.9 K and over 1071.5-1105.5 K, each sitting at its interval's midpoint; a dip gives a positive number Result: 8.2 K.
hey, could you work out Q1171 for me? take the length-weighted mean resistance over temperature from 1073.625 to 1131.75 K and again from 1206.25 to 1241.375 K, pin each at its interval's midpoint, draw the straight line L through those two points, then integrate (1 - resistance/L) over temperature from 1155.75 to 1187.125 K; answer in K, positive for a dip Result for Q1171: 6.5 K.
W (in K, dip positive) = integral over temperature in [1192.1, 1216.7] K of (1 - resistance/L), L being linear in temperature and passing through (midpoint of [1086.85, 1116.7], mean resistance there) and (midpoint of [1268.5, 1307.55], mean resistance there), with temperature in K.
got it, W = 3.3 K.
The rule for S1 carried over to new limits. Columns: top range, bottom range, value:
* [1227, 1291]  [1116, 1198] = 1.22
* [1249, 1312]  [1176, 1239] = 1.15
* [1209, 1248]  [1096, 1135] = 0.96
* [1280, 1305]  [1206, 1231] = 1.12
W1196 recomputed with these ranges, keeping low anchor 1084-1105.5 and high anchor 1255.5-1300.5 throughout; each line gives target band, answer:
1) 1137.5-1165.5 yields 7.9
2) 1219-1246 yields 1.5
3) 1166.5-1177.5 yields 2.3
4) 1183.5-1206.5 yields 2.8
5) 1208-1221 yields 1.5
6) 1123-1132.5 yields -0.8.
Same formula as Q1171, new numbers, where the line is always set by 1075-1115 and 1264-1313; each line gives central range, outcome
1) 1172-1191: 2.4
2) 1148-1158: 4.0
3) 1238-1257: 0.7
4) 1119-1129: -0.7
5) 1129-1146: 0.3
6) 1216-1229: 0.7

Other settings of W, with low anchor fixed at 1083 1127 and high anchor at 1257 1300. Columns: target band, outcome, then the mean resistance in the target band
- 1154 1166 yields 4.8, 175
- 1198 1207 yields 1.3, 256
